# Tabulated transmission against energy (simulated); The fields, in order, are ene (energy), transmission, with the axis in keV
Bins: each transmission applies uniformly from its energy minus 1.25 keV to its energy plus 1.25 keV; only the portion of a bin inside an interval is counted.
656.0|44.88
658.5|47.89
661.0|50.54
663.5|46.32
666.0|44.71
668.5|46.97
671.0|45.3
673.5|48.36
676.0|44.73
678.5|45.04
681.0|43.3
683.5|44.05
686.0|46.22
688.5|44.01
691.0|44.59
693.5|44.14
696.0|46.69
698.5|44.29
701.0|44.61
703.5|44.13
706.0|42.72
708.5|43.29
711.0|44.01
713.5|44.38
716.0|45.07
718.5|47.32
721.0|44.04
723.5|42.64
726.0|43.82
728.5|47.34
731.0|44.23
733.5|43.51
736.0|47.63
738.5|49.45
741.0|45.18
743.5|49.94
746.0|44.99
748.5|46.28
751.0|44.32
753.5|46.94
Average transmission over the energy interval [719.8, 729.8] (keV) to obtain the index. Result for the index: 44.5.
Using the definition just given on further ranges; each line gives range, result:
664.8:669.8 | 45.8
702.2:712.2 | 43.5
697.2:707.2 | 44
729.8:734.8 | 43.9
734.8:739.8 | 48.5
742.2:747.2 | 47.5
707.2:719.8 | 44.8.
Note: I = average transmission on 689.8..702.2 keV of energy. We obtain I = 44.9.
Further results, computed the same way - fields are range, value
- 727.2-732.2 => 45.8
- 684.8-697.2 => 45.1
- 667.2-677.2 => 46.3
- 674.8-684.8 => 44.3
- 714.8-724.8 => 44.8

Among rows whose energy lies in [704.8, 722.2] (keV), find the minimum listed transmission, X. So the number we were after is 42.72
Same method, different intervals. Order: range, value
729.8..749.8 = 43.51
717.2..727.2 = 42.64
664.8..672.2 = 44.71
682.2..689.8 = 44.01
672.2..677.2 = 44.73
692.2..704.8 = 44.13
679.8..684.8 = 43.3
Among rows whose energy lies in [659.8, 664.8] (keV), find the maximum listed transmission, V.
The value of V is 50.54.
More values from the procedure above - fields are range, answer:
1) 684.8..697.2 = 46.69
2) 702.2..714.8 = 44.38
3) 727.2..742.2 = 49.45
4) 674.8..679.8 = 45.04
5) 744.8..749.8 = 46.28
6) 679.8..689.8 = 46.22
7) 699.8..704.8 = 44.61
